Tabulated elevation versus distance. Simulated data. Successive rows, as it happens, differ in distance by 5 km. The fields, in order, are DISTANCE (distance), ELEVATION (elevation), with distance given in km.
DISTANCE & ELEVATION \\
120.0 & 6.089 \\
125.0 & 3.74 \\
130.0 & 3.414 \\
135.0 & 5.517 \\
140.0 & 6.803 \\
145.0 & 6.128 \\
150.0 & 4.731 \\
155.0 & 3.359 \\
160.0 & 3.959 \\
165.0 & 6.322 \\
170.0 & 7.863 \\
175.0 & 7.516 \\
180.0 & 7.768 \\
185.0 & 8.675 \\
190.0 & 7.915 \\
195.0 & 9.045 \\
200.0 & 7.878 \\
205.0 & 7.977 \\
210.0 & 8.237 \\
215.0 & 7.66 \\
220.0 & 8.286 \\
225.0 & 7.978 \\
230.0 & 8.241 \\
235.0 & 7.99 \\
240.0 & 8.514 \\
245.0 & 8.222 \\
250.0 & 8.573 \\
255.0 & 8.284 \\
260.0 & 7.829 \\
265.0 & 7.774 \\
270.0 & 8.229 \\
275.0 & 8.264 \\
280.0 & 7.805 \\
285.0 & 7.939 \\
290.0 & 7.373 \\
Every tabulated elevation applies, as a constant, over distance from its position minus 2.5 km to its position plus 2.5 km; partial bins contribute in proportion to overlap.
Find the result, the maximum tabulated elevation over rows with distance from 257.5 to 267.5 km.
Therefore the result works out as 7.829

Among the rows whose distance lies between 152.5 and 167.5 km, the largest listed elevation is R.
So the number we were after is 6.322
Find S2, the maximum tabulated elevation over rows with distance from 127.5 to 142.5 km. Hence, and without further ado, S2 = 6.803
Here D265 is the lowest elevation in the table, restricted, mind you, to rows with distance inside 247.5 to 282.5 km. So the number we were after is 7.774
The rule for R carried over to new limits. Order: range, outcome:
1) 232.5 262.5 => 8.573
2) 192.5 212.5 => 9.045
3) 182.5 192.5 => 8.675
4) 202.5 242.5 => 8.514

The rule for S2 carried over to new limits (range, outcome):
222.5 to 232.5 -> 8.241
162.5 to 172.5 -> 7.863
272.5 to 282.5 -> 8.264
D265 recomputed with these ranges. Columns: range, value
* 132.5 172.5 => 3.359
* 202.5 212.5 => 7.977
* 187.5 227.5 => 7.66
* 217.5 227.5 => 7.978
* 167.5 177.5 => 7.516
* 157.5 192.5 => 3.959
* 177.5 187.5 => 7.768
